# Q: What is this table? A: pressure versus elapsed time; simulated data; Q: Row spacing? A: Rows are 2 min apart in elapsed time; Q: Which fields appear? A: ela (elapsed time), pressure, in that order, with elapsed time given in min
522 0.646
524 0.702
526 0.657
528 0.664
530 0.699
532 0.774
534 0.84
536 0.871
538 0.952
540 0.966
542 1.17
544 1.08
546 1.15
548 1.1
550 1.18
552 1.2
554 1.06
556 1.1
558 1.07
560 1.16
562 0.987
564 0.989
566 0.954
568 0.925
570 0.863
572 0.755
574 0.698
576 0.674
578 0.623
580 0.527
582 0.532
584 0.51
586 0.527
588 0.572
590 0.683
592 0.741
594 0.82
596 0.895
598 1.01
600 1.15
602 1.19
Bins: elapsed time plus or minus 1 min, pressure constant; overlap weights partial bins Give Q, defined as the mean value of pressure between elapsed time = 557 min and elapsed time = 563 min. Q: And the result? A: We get 1.07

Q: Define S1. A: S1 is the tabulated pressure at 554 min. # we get 1.06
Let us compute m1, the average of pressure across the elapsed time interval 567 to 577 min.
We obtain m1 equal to 0.783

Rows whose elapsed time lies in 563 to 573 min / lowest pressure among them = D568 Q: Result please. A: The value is 0.755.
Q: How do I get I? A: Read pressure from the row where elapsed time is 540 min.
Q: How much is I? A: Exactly 0.966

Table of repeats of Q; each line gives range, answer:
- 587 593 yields 0.665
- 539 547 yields 1.09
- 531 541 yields 0.881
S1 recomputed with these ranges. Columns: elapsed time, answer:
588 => 0.572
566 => 0.954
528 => 0.664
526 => 0.657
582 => 0.532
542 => 1.17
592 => 0.741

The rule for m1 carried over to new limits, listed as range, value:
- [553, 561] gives 1.1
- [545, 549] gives 1.12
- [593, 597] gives 0.857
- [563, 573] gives 0.897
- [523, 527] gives 0.679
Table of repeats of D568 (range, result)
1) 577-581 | 0.527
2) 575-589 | 0.51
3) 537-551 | 0.952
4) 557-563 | 0.987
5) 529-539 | 0.699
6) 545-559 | 1.06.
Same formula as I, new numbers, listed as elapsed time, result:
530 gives 0.699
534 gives 0.84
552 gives 1.2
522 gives 0.646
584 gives 0.51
